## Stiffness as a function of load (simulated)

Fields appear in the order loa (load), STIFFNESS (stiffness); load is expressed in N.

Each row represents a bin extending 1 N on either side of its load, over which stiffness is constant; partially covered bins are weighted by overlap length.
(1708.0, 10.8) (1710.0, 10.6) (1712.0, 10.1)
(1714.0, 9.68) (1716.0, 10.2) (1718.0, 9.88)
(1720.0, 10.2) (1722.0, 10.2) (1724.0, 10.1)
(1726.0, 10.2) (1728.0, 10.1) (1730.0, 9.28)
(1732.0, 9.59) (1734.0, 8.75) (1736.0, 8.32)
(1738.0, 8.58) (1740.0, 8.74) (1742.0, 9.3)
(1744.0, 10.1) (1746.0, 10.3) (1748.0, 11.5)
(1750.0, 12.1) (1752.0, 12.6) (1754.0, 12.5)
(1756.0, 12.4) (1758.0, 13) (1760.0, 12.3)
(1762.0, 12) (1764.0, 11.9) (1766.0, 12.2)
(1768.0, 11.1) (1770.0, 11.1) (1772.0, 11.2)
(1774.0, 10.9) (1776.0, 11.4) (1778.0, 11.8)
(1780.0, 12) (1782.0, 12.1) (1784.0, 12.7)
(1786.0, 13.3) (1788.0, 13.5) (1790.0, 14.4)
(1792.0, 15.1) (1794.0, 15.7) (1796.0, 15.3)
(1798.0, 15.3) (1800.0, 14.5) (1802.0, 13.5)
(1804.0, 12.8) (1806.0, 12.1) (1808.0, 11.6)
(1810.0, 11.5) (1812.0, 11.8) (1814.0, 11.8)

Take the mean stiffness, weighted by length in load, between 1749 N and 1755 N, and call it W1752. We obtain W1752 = 12.4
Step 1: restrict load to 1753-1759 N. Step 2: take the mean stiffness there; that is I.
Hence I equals 12.6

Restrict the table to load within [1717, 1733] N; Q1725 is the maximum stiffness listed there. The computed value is 10.2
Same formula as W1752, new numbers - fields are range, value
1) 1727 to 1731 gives 9.69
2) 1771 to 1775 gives 11.1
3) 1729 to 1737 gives 8.98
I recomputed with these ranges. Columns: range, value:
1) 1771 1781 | 11.5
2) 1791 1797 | 15.4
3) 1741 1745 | 9.7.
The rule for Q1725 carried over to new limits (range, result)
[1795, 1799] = 15.3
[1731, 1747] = 10.3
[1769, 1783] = 12.1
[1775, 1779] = 11.8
